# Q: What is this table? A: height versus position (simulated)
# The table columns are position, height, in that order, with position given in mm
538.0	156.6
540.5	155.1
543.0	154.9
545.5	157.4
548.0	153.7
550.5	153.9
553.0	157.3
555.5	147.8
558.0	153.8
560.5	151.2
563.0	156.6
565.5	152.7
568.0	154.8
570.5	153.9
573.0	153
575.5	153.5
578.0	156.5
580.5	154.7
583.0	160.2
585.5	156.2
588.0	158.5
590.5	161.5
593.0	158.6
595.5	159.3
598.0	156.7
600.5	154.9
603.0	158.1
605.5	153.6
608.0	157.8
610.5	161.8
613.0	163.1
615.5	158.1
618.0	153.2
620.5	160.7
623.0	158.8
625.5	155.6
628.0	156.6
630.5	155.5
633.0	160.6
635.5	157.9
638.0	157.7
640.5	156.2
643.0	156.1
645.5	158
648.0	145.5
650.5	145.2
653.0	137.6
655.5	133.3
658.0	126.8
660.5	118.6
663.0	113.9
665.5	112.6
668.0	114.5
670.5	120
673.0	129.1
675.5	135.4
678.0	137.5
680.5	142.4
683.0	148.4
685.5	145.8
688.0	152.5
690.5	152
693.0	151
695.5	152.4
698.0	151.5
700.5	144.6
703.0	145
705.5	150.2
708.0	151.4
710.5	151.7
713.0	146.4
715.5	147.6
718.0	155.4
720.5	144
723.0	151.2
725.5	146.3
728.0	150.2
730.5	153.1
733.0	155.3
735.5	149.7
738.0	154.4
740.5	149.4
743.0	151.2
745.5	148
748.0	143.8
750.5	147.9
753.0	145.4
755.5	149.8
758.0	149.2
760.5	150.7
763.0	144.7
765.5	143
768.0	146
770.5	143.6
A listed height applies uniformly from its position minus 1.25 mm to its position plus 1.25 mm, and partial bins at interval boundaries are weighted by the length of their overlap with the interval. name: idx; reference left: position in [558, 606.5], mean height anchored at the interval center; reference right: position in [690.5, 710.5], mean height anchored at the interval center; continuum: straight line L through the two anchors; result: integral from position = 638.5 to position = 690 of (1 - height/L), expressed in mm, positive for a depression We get 5.0 mm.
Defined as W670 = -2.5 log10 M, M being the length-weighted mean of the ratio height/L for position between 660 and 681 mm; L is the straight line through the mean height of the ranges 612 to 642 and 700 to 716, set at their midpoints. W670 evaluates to 0.22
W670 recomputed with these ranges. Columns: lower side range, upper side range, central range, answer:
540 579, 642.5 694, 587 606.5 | -0.07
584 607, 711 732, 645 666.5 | 0.17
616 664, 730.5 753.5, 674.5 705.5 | 0.02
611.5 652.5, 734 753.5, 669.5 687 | 0.12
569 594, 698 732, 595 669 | 0.04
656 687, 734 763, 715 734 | -0.06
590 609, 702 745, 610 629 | -0.01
